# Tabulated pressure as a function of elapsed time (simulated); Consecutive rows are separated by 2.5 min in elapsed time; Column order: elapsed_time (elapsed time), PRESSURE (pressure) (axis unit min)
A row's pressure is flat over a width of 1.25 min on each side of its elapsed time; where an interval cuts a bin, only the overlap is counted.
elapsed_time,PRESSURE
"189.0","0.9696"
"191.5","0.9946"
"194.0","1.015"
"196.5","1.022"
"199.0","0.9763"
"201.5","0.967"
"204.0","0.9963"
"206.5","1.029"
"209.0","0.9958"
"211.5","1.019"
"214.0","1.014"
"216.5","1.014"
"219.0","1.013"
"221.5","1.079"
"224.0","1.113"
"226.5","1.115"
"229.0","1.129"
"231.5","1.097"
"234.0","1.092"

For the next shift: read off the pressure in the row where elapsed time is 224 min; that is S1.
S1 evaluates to 1.113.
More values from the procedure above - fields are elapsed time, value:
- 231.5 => 1.097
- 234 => 1.092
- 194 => 1.015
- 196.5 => 1.022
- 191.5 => 0.9946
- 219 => 1.013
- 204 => 0.9963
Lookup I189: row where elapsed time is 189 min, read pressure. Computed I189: 0.9696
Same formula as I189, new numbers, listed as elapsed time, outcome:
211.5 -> 1.019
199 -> 0.9763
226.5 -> 1.115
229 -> 1.129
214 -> 1.014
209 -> 0.9958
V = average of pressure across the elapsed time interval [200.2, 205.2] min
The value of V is 0.981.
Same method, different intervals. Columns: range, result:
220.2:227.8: 1.1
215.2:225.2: 1.05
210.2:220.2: 1.01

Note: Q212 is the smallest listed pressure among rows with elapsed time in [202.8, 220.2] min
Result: 0.9958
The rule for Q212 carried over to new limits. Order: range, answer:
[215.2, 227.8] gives 1.013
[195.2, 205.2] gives 0.967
